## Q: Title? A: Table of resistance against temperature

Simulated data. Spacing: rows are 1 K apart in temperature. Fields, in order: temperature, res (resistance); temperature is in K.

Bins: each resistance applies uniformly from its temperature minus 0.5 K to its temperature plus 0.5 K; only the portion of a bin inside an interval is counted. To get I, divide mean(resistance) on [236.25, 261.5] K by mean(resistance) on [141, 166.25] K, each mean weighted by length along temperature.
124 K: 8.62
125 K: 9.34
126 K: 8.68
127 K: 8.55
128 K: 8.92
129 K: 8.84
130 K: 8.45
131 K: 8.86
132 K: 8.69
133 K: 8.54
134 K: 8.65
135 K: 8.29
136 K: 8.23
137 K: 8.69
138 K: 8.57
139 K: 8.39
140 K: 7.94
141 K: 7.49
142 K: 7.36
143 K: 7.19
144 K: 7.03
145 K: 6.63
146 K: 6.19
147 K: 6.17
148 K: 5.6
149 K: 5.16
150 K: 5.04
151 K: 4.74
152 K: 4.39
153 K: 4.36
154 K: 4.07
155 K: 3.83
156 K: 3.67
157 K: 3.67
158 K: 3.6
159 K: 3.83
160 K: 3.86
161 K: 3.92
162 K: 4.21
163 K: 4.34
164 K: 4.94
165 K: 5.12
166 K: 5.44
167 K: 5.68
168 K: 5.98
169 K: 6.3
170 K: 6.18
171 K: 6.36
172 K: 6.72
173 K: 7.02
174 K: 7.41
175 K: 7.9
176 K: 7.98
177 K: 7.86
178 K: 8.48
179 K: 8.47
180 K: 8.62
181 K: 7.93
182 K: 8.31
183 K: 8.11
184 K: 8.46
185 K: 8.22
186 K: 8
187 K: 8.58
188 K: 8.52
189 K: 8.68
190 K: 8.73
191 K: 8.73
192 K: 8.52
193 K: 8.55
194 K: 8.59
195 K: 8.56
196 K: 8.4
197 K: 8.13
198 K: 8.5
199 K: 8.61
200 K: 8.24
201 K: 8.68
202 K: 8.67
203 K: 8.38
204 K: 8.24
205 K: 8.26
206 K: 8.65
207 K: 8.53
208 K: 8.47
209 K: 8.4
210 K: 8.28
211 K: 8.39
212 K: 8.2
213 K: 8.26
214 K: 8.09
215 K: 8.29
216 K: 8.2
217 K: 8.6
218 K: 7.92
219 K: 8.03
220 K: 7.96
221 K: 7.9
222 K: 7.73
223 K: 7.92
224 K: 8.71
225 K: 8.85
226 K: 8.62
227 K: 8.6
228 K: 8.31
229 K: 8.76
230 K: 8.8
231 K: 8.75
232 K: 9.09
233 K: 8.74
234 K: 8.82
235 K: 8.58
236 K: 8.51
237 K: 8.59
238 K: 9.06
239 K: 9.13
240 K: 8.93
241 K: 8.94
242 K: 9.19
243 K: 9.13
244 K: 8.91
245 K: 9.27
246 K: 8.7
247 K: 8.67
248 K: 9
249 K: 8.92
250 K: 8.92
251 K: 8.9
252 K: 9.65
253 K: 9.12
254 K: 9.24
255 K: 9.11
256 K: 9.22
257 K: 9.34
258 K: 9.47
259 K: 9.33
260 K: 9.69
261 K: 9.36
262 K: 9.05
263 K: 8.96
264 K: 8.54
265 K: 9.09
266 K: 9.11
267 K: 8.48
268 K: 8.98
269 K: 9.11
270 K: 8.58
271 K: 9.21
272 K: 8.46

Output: 1.81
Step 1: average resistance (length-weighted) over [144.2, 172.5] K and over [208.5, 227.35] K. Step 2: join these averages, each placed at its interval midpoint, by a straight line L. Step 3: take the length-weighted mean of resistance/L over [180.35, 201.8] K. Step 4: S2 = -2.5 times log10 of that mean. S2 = -0.24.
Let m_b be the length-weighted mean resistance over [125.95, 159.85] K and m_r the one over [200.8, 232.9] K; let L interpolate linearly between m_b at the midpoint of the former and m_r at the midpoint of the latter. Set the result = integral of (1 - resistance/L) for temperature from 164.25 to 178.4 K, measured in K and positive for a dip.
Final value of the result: 1.2 K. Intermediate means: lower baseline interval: 6.66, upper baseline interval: 8.39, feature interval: 6.7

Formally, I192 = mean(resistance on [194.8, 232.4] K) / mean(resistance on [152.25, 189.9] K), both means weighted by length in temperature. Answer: 1.32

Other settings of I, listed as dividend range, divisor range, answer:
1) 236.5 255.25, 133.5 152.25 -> 1.29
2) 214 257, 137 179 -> 1.47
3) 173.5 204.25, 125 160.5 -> 1.25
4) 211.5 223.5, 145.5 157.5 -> 1.71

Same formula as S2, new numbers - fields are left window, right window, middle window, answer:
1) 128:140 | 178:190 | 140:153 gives 0.36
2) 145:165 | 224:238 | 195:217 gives -0.15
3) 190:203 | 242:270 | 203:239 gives 0.04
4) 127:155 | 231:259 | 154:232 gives 0.08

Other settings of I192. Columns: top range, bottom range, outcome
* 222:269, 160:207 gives 1.18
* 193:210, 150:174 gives 1.71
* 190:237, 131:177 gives 1.37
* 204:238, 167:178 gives 1.21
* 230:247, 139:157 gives 1.55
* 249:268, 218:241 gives 1.07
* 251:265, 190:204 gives 1.08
